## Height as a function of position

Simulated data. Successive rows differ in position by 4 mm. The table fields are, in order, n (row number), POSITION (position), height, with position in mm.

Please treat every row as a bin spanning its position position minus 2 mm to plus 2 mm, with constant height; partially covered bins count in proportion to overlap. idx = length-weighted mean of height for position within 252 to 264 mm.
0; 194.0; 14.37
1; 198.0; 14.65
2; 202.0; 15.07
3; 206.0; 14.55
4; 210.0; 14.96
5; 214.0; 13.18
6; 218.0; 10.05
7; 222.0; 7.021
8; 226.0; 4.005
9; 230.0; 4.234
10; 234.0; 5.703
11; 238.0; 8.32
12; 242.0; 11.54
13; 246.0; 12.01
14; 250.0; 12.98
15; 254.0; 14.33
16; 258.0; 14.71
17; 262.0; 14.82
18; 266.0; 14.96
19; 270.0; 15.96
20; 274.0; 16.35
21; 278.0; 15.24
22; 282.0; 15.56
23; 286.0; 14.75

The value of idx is 14.6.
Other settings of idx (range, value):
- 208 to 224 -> 11.3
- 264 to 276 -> 15.8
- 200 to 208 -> 14.8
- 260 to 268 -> 14.9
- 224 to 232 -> 4.12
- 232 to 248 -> 9.39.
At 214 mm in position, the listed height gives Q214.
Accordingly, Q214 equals 13.18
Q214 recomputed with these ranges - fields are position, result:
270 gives 15.96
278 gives 15.24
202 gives 15.07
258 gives 14.71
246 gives 12.01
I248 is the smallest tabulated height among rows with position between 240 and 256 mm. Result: 11.54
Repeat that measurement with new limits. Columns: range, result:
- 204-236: 4.005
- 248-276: 12.98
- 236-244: 8.32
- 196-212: 14.55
